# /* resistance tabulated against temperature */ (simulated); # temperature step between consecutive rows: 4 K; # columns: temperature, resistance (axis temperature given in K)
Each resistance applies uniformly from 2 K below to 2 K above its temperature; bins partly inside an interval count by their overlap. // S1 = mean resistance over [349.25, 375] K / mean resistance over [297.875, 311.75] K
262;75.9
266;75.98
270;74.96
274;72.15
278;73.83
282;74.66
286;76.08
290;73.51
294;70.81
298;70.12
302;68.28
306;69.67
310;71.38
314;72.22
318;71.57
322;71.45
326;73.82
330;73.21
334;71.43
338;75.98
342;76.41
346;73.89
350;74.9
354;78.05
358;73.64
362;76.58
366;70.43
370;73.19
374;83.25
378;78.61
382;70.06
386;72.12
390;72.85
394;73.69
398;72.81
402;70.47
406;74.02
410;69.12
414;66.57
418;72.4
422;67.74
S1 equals 1.1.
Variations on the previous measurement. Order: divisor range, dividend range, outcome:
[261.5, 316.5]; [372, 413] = 1.01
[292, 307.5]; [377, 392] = 1.05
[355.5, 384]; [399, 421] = 0.94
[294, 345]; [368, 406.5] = 1.03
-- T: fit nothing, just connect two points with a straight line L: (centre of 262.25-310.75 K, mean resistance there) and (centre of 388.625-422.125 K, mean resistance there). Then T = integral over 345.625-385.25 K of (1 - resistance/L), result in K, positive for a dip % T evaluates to -1.9 K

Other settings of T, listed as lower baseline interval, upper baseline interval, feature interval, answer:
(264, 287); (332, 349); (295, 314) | 1.1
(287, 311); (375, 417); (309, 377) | -2.7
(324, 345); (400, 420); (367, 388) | -0.9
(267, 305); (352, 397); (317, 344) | 0.1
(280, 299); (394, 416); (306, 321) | 0.3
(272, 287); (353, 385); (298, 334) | 1.5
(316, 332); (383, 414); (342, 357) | -0.7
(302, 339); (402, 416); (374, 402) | -1.3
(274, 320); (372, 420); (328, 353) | -0.7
